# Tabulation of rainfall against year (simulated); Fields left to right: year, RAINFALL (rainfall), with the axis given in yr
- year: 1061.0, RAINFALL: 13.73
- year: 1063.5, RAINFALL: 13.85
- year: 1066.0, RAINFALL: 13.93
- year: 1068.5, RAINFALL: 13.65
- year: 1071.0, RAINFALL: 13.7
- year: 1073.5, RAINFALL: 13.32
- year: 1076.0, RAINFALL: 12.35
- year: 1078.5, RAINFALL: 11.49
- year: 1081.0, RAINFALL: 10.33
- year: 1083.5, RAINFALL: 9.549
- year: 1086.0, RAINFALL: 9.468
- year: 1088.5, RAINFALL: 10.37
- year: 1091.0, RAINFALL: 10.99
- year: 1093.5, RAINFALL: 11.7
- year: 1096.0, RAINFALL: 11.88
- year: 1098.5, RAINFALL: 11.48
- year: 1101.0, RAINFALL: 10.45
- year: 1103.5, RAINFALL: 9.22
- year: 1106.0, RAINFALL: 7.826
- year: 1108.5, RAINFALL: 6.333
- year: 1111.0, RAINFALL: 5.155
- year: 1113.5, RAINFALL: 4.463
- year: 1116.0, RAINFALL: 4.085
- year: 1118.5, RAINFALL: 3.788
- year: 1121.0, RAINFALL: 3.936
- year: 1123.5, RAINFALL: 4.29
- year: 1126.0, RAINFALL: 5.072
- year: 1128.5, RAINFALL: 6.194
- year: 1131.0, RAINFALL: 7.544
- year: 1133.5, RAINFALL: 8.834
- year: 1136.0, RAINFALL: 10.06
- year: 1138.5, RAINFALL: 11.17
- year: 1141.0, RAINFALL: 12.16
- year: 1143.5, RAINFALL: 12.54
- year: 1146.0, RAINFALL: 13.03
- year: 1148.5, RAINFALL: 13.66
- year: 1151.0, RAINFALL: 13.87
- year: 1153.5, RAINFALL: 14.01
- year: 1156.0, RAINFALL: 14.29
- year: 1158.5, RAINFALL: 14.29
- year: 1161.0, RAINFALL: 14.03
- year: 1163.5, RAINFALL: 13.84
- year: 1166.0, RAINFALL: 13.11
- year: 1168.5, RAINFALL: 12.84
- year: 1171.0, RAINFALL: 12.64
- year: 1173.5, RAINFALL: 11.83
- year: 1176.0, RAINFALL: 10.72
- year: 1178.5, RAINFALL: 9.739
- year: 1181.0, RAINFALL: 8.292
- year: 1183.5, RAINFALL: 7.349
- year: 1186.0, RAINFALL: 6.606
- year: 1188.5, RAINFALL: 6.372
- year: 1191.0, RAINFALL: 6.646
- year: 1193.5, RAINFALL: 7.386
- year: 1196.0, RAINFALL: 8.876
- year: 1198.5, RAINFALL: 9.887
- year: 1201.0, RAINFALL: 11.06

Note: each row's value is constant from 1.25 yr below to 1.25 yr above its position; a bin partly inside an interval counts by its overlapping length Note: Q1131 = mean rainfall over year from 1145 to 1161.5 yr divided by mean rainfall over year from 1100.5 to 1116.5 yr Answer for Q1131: 2.06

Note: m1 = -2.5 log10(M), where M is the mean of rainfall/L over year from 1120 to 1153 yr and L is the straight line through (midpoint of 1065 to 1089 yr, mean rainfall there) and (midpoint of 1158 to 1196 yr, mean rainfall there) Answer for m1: 0.136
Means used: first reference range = 11.8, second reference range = 10.3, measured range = 9.56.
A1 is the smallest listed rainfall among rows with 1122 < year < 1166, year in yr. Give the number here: 4.29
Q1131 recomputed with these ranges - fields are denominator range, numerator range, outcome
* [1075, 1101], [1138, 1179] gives 1.18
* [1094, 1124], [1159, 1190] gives 1.50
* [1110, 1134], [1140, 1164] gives 2.60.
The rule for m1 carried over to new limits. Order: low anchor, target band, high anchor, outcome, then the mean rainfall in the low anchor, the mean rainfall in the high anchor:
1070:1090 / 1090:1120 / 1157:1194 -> 0.35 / 11.3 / 10.5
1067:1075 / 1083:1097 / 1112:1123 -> -0.12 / 13.5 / 4.11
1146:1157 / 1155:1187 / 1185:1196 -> -0.10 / 13.8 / 7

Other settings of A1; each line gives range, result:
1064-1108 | 7.826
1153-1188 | 6.606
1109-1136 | 3.788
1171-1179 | 9.739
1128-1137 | 6.194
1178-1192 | 6.372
